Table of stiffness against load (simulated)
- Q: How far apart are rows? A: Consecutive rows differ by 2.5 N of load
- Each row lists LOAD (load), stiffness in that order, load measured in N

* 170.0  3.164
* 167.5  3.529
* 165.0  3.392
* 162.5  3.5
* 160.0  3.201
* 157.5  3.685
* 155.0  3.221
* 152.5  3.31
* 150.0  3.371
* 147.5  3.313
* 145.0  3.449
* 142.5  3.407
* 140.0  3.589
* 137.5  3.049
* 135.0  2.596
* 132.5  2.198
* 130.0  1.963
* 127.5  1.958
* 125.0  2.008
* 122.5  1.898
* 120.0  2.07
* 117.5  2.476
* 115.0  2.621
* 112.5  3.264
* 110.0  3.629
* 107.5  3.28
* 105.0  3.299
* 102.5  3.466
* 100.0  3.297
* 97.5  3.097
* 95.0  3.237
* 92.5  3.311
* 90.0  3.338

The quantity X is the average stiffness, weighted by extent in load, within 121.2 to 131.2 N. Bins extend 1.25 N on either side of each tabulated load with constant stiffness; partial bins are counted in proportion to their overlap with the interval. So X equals 1.96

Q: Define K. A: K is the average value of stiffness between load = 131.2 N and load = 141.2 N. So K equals 2.85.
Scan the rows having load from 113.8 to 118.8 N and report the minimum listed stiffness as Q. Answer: 2.476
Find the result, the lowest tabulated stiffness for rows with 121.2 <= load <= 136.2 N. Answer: 1.898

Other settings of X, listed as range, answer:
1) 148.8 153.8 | 3.34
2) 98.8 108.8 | 3.34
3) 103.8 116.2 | 3.22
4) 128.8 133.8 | 2.09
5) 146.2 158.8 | 3.38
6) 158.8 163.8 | 3.35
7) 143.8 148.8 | 3.38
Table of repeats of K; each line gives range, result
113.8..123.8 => 2.26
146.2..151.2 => 3.34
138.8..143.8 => 3.5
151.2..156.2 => 3.27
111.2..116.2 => 2.95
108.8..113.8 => 3.44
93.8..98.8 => 3.17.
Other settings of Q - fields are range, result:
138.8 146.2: 3.407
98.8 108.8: 3.28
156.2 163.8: 3.201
